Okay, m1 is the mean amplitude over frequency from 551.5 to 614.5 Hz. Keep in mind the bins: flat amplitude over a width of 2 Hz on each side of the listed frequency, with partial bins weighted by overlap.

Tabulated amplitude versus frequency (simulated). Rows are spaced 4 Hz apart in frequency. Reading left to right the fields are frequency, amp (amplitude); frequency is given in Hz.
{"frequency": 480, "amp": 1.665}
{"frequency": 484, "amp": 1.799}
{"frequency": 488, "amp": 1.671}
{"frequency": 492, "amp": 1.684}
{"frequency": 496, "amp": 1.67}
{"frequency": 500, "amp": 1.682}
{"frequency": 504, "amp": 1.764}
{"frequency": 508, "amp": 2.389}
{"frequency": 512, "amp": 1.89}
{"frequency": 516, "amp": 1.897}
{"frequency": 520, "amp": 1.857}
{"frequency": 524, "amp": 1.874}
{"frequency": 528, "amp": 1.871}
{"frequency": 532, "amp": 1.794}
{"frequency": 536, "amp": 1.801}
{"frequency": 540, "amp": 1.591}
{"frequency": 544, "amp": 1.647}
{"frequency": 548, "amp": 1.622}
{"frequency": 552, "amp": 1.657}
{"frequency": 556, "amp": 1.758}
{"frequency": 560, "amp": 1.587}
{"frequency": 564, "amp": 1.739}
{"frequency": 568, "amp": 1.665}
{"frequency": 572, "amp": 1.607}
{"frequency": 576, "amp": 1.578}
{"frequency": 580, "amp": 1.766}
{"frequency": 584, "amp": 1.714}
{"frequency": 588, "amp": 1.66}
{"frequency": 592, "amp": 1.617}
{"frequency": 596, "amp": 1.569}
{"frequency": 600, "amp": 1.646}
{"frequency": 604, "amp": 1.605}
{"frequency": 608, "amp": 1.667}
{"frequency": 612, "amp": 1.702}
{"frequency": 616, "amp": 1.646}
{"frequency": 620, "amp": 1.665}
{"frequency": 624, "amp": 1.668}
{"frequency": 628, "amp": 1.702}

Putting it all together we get 1.66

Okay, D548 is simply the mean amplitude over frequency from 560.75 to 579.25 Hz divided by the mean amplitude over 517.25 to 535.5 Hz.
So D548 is 0.89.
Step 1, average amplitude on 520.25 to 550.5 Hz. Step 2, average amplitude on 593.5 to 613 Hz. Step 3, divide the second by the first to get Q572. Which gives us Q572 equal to 0.9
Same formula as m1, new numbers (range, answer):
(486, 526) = 1.84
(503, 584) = 1.77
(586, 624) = 1.64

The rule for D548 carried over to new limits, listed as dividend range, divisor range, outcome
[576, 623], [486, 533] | 0.90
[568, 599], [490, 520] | 0.89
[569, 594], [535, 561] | 1.00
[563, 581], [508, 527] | 0.86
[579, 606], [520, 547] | 0.93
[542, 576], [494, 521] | 0.88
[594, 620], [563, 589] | 0.98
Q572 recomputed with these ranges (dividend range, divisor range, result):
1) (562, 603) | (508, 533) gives 0.87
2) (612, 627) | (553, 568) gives 0.99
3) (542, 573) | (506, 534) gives 0.86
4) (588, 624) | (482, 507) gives 0.94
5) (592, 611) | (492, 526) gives 0.87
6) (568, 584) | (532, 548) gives 0.98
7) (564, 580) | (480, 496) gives 0.97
